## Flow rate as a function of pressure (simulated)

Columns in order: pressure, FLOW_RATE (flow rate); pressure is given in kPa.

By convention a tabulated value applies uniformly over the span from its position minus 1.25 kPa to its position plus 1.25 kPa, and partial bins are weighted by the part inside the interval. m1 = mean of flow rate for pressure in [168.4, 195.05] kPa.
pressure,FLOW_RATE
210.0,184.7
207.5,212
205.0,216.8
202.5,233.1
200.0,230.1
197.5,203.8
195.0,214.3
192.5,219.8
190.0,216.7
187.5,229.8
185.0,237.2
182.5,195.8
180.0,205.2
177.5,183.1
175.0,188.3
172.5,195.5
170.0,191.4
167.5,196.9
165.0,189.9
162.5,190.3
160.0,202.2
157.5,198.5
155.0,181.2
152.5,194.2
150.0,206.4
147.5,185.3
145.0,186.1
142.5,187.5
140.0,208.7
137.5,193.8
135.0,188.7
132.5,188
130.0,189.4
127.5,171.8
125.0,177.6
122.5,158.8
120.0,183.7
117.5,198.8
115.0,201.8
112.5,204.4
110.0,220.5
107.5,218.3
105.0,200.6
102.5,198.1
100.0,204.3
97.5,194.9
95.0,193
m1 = 207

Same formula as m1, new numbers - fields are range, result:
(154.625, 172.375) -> 194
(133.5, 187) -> 196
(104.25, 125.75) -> 196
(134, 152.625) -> 194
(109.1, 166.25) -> 191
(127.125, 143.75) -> 191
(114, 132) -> 183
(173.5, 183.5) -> 193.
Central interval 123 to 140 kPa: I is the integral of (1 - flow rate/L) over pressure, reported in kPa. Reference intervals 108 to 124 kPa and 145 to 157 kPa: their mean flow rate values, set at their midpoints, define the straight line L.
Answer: 0.7 kPa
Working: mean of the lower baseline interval 196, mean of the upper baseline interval 192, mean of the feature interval 185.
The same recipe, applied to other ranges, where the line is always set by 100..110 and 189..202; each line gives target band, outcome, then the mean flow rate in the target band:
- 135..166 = 2.8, 194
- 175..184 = 0.9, 195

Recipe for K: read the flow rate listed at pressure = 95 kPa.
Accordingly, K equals 193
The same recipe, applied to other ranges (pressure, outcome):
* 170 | 191.4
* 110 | 220.5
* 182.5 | 195.8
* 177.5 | 183.1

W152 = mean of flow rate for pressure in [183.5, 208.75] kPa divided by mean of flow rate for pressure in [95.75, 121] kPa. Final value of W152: 1.1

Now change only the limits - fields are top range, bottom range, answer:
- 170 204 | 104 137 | 1.10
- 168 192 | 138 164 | 1.06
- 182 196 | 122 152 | 1.17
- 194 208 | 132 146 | 1.14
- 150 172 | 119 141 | 1.05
